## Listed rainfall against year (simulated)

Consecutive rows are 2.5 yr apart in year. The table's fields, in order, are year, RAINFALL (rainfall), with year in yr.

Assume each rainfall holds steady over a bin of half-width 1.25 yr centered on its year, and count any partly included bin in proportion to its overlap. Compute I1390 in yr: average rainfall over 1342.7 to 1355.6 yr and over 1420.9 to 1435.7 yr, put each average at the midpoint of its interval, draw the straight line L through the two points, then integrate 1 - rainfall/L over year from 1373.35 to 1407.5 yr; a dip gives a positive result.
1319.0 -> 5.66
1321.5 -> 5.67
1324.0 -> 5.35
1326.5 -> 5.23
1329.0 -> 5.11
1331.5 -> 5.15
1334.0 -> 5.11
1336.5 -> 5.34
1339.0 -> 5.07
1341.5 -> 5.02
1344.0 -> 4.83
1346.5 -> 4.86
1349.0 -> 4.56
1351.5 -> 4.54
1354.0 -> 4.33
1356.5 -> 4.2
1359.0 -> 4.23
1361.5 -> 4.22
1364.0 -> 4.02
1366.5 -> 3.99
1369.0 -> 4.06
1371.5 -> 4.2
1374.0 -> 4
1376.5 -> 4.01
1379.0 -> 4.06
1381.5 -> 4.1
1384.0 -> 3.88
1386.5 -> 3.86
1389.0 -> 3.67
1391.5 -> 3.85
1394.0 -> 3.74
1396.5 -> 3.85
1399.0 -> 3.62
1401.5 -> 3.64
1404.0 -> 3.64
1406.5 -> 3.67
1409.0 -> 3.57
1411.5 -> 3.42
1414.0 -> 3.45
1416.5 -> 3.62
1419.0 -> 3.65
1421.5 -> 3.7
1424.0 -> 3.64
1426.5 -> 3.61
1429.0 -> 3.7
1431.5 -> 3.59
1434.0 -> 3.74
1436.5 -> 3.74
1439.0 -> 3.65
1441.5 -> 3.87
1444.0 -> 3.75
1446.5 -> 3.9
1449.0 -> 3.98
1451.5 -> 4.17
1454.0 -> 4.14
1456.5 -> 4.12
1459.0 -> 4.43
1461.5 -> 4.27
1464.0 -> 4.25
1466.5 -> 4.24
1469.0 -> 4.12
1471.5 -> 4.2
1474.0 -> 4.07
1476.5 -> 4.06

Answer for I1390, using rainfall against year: 2.4 yr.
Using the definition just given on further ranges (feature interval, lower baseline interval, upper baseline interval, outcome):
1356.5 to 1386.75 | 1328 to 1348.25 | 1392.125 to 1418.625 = 1.9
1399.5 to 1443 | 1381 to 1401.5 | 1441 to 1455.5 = 2.8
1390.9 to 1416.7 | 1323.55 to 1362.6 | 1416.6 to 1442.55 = 2.5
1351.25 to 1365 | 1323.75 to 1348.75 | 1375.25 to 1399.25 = 1.0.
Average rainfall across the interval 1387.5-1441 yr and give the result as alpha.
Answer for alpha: 3.66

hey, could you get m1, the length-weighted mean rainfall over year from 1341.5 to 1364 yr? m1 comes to 4.48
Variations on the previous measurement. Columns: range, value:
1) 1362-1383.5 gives 4.05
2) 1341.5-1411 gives 4.06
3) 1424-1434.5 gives 3.65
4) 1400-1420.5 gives 3.58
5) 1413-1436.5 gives 3.64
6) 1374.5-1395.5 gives 3.9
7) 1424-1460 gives 3.87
